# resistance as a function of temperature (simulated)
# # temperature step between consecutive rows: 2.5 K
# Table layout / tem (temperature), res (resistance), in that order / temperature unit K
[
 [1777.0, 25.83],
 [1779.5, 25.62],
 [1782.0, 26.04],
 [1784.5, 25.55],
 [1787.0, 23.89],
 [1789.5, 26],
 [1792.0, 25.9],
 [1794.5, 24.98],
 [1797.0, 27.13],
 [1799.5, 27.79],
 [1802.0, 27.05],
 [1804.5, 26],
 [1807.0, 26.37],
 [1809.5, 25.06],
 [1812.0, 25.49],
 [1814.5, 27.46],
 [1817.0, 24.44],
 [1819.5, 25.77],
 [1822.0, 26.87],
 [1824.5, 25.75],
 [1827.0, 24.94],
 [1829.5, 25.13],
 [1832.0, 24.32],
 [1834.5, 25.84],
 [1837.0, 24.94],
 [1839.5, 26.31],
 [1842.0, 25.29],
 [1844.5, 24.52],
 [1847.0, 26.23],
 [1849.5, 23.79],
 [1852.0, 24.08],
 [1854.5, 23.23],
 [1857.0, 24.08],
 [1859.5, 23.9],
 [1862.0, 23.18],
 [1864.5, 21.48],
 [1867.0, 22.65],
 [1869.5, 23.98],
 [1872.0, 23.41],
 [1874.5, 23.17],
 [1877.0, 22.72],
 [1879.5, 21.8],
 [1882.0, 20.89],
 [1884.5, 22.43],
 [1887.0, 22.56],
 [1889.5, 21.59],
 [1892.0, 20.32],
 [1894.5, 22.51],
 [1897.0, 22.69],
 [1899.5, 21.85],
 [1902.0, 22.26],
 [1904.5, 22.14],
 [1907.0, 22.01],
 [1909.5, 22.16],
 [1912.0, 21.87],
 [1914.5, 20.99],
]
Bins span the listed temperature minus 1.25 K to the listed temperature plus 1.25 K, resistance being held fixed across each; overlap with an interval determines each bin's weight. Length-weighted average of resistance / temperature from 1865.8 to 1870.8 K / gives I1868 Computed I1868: 23.3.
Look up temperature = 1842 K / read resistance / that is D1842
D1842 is 25.29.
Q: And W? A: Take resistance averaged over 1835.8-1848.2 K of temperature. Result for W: 25.5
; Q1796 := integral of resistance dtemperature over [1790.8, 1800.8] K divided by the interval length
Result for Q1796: 26.5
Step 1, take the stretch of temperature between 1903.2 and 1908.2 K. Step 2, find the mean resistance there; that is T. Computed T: 22.1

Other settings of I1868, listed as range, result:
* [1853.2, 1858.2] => 23.7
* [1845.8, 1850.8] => 25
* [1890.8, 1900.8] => 21.9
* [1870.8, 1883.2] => 22.4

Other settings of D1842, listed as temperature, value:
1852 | 24.08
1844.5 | 24.52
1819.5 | 25.77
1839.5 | 26.31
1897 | 22.69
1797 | 27.13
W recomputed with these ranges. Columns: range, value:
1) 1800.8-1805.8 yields 26.5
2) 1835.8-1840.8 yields 25.6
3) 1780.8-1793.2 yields 25.5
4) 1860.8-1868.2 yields 22.4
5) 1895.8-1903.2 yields 22.3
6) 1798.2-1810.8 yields 26.5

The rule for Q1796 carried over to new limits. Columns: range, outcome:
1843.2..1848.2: 25.4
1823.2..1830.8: 25.3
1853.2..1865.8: 23.2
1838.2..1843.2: 25.8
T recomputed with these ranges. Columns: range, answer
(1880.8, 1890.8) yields 21.9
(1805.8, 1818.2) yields 25.8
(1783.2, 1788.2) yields 24.7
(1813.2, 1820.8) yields 25.9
